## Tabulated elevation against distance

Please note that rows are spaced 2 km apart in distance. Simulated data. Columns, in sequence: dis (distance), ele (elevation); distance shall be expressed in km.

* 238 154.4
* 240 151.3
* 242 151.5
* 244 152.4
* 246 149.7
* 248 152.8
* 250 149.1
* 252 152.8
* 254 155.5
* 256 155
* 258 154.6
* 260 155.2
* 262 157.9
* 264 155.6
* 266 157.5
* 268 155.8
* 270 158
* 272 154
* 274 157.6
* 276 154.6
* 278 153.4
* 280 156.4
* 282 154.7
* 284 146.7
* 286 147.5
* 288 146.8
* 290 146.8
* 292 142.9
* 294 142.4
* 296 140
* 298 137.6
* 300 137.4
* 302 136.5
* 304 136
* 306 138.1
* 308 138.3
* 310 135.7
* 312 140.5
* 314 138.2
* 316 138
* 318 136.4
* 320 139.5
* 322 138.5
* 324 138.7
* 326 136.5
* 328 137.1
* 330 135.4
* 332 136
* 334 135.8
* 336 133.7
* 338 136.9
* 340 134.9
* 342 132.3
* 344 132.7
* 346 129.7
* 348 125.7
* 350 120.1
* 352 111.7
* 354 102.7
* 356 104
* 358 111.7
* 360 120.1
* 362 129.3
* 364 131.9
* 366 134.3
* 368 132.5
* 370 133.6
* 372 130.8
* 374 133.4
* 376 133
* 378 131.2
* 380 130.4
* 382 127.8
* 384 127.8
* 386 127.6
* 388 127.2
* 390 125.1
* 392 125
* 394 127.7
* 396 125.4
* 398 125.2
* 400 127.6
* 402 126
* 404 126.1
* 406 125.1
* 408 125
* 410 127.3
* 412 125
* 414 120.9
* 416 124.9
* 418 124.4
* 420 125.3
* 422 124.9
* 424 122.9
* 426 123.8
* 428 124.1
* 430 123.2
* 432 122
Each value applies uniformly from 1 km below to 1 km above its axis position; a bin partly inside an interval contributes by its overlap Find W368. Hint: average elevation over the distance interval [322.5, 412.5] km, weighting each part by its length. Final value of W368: 128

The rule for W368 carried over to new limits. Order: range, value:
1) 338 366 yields 123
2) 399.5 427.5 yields 125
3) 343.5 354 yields 122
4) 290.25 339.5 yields 138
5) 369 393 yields 129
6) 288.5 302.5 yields 141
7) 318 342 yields 136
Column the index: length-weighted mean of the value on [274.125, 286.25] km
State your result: 153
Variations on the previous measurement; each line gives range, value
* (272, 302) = 147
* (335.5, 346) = 134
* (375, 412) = 127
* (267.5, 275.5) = 156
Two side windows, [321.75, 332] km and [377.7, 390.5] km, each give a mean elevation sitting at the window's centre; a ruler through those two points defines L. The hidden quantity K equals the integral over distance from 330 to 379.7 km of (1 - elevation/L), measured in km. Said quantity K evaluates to 1.9 km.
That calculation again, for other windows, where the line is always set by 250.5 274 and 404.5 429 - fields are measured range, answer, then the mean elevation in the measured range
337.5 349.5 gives 0.7 km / 131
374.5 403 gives 0.5 km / 128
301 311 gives 0.7 km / 137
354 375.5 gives 1.5 km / 125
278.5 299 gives 0.5 km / 146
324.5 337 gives 0.5 km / 136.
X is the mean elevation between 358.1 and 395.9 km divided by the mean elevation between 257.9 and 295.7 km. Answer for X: 0.85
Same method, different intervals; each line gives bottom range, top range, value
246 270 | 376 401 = 0.82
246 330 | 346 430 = 0.85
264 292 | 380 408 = 0.83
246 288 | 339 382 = 0.82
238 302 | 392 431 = 0.83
